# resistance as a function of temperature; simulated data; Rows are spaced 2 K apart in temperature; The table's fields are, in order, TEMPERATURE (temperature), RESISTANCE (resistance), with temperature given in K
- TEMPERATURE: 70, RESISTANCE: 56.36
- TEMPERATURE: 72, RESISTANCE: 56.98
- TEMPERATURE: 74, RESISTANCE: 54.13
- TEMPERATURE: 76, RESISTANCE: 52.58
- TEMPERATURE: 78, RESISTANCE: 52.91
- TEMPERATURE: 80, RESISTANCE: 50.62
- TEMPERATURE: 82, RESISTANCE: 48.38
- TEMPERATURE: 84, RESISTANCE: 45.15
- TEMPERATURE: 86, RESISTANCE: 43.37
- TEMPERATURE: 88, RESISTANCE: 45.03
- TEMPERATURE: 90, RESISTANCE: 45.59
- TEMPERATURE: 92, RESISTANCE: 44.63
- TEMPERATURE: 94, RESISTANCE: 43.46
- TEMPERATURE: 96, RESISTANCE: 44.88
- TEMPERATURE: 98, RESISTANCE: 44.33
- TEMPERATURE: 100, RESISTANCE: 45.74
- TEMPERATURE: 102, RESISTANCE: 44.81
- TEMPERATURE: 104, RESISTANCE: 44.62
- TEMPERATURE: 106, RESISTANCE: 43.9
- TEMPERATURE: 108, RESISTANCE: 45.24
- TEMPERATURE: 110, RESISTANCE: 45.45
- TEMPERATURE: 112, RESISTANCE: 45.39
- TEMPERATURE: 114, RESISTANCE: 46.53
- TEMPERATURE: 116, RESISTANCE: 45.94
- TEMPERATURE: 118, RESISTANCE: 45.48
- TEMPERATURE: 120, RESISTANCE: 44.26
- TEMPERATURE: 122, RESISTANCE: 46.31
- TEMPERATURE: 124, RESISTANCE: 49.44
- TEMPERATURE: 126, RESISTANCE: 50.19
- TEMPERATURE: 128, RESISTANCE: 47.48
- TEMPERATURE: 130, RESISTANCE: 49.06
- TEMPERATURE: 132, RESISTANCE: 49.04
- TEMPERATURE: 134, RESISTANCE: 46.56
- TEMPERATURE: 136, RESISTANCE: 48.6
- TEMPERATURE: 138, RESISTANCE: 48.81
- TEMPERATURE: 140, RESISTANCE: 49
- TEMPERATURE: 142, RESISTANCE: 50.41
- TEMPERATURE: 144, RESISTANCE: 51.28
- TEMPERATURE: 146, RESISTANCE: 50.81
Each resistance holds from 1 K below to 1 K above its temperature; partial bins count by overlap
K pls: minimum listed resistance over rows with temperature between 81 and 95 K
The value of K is 43.37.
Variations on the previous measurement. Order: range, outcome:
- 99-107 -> 43.9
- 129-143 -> 46.56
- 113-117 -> 45.94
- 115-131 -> 44.26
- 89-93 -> 44.63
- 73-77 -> 52.58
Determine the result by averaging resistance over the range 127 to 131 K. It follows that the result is 48.3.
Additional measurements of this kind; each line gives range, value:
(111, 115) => 46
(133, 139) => 48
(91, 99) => 44.3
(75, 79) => 52.7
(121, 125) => 47.9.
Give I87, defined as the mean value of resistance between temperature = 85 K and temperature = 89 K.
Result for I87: 44.2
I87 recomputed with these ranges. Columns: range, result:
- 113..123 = 45.7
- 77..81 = 51.8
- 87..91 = 45.3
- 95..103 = 44.9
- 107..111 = 45.3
